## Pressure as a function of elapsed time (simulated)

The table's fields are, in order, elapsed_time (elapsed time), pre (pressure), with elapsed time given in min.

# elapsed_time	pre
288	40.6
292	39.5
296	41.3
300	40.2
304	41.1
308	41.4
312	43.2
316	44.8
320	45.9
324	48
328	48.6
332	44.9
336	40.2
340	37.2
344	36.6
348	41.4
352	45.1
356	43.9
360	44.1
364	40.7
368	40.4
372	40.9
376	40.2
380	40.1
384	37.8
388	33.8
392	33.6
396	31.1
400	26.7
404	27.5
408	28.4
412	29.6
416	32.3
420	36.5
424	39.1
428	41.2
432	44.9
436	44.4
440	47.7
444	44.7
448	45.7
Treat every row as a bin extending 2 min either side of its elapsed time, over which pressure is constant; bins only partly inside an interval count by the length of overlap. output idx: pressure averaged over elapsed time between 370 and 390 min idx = 38.6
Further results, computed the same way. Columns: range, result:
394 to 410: 28.4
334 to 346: 38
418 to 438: 41.2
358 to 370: 41.7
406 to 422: 31.7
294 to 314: 41.4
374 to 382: 40.2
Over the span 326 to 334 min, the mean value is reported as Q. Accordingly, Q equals 46.8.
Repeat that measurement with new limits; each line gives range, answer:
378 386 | 39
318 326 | 47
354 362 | 44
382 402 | 32.6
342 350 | 39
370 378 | 40.5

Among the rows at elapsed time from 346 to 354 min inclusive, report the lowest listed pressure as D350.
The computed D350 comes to 41.4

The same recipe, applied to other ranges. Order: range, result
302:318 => 41.1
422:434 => 39.1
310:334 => 43.2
